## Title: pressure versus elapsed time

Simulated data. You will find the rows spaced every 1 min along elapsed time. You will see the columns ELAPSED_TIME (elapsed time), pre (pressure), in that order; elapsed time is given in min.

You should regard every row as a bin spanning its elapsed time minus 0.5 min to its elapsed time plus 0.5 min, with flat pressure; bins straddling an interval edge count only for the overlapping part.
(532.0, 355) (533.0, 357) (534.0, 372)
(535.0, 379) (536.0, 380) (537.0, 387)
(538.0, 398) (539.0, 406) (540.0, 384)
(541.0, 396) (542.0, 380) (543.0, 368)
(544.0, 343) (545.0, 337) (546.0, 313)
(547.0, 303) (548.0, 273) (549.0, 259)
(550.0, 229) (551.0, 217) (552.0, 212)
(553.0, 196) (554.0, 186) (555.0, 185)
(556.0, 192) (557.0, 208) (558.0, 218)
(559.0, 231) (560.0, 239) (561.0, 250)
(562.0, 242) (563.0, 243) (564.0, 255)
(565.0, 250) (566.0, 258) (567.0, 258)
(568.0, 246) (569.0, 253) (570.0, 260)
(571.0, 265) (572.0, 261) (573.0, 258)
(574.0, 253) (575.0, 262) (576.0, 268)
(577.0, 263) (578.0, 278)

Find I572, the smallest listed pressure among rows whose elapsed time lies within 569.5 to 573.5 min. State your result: 258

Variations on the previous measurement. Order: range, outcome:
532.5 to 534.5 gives 357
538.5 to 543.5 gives 368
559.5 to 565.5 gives 239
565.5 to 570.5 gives 246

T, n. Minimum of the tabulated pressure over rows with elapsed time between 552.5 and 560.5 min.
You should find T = 185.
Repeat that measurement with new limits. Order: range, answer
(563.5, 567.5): 250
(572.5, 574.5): 253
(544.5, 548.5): 273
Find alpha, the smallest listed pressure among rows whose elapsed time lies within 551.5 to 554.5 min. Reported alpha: 186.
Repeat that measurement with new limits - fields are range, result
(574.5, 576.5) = 262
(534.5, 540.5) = 379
